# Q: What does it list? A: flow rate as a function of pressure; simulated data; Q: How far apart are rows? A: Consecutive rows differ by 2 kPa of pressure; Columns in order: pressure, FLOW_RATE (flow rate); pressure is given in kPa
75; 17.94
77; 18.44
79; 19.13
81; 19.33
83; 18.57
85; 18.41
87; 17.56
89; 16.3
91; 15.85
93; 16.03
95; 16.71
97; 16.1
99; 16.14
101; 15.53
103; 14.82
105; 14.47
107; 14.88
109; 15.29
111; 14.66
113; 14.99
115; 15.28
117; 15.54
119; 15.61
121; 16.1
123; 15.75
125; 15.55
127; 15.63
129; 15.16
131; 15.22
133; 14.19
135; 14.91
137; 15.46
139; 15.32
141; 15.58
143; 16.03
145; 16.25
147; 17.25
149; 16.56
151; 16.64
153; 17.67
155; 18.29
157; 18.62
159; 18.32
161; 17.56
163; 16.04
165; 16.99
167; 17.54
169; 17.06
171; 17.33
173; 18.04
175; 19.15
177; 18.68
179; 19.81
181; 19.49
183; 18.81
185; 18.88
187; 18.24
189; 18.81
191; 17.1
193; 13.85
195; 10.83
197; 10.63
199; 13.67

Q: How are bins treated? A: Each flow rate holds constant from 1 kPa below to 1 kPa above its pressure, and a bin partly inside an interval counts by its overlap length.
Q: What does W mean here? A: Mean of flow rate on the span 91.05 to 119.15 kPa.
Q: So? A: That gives 15.4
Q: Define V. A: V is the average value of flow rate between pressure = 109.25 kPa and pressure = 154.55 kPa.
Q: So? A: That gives 15.7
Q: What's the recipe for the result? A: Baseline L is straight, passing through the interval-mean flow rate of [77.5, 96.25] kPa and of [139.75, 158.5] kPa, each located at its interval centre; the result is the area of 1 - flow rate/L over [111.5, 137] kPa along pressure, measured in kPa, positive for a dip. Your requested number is 2.8 kPa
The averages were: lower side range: 17.5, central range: 15.3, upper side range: 17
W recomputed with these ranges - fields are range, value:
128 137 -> 14.9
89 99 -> 16.2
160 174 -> 17.2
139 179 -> 17.4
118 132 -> 15.6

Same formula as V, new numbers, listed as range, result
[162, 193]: 18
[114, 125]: 15.6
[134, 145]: 15.5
